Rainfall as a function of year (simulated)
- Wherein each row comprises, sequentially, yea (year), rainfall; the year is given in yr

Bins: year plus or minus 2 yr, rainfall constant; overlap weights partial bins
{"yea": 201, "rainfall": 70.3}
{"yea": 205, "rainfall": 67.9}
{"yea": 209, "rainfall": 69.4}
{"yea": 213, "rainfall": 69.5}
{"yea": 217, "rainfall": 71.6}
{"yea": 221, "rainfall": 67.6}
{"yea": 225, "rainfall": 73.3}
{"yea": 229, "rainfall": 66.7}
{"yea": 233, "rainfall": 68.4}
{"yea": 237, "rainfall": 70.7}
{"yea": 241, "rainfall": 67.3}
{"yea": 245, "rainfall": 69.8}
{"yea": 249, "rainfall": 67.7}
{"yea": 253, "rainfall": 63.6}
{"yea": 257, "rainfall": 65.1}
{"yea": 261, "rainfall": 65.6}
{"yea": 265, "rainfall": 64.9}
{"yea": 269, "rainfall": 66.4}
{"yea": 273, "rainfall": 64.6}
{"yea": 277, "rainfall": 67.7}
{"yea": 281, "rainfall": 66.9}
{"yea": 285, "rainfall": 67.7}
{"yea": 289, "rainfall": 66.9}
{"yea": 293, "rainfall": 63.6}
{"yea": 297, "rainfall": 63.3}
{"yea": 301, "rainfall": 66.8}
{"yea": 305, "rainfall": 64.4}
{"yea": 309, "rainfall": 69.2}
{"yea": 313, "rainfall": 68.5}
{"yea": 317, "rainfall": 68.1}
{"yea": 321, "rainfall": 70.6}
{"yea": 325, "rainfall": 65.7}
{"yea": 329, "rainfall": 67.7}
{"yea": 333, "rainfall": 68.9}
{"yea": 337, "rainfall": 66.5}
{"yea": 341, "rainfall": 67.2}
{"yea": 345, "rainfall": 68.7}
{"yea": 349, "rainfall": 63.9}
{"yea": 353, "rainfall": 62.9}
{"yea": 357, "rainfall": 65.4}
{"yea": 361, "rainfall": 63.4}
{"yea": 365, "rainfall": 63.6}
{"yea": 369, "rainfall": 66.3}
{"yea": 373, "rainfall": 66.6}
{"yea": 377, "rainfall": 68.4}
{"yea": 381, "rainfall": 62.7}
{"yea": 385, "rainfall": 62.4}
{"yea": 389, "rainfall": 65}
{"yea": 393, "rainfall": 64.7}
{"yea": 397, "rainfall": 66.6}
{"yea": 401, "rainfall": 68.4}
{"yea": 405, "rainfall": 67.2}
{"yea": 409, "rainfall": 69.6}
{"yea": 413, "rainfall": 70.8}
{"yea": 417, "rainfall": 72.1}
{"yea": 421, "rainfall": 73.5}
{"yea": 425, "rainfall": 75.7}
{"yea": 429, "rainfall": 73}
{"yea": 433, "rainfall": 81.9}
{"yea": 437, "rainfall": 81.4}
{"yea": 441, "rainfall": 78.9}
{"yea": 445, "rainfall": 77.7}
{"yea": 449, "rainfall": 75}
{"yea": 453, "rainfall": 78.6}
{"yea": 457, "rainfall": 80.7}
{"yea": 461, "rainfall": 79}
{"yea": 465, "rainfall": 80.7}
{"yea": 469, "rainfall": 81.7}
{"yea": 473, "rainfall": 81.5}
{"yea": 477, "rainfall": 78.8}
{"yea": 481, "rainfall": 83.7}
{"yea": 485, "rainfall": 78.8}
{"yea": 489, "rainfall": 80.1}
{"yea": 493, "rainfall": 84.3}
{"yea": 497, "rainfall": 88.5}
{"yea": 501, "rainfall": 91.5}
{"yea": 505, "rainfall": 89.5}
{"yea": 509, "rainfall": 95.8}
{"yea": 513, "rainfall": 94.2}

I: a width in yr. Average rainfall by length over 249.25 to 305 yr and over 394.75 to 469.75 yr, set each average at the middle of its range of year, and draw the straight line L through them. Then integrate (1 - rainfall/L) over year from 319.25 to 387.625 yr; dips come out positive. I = 4.3 yr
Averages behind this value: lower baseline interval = 65.6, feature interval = 65.9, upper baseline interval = 75.3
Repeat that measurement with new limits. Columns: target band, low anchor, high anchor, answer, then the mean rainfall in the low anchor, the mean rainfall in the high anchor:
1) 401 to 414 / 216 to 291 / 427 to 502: 1.4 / 67.4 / 80.7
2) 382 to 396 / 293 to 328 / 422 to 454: 1.8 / 66.9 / 77.6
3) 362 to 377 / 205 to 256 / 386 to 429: 0.8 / 68.7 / 69.4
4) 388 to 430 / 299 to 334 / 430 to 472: 3.4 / 67.7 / 79.5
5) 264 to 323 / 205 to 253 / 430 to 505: 4.6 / 69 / 81.4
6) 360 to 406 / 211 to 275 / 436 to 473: 6.1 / 67.7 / 79.4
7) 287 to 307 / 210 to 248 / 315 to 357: 0.8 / 69.4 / 66.9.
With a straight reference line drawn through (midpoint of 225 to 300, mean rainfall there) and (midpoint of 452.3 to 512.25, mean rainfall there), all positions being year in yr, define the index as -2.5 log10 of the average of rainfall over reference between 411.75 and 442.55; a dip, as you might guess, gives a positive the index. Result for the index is 0.05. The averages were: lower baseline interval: 66.7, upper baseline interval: 83.9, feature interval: 76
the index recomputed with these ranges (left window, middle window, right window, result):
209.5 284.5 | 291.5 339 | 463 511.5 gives 0.09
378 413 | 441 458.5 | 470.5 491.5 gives -0.04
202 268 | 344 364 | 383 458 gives 0.10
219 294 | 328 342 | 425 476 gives 0.07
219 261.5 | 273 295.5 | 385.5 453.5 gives 0.04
